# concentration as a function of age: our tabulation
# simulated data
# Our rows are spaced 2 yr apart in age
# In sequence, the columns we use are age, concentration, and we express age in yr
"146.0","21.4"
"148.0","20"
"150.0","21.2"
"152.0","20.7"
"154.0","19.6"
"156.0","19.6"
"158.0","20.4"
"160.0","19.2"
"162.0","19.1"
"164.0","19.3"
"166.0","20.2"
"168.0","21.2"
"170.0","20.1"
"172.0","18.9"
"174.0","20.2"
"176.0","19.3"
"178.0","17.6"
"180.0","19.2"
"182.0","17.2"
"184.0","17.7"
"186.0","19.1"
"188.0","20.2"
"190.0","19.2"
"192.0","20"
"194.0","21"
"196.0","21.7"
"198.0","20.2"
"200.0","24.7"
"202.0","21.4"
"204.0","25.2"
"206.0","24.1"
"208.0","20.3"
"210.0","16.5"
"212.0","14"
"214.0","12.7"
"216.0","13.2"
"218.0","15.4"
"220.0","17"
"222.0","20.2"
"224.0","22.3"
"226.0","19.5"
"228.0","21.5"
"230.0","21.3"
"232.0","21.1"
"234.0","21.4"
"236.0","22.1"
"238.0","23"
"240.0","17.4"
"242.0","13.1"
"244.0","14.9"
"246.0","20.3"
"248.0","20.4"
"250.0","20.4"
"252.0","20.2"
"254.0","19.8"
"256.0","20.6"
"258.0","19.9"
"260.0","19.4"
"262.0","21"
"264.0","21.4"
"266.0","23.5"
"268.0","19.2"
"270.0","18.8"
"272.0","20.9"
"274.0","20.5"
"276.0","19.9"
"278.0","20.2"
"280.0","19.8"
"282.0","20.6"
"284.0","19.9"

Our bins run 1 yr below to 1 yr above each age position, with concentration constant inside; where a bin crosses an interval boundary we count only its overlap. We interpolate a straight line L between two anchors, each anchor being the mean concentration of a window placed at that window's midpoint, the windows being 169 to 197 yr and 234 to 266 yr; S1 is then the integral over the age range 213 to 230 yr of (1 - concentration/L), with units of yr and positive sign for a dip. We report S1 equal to 1.5 yr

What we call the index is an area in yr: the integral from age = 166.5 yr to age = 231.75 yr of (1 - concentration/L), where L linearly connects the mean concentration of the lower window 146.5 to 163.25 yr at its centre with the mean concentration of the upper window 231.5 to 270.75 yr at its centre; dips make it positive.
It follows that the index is 1.6 yr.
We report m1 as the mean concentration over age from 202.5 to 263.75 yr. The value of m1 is 19.3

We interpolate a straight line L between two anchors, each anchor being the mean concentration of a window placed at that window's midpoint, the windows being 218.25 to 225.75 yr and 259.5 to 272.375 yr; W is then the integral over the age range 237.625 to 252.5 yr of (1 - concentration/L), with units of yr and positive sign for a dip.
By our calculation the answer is 1.2 yr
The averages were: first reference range 19.4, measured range 18.5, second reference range 20.6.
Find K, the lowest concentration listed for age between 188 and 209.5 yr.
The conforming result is 19.2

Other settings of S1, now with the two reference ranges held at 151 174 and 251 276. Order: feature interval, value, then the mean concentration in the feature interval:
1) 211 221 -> 2.8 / 14.5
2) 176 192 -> 1.0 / 18.7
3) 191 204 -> -1.1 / 21.8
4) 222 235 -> -0.6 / 21.1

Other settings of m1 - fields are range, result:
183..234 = 19.6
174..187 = 18.5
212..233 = 18.2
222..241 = 21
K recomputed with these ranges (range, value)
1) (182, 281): 12.7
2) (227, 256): 13.1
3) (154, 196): 17.2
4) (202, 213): 14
